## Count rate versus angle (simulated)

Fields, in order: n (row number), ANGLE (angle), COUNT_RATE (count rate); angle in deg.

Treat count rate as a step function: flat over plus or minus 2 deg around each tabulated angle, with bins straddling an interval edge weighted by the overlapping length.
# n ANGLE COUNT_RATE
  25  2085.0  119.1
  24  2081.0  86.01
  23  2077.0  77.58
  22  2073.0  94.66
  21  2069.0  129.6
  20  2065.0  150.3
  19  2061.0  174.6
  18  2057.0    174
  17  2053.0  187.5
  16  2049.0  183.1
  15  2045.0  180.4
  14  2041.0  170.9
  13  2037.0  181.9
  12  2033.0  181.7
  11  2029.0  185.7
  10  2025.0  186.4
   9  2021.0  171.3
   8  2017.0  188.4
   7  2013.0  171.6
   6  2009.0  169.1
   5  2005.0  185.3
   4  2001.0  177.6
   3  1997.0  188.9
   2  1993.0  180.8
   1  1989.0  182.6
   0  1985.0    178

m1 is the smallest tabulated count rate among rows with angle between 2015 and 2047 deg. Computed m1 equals 170.9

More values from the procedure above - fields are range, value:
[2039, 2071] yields 129.6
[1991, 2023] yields 169.1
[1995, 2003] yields 177.6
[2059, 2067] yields 150.3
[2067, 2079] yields 77.58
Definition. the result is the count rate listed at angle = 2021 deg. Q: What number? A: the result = 171.3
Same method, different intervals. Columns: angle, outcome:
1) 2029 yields 185.7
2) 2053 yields 187.5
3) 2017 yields 188.4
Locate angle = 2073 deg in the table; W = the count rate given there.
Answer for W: 94.66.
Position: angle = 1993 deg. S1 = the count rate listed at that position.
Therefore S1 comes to 180.8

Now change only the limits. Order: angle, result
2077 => 77.58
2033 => 181.7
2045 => 180.4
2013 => 171.6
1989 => 182.6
